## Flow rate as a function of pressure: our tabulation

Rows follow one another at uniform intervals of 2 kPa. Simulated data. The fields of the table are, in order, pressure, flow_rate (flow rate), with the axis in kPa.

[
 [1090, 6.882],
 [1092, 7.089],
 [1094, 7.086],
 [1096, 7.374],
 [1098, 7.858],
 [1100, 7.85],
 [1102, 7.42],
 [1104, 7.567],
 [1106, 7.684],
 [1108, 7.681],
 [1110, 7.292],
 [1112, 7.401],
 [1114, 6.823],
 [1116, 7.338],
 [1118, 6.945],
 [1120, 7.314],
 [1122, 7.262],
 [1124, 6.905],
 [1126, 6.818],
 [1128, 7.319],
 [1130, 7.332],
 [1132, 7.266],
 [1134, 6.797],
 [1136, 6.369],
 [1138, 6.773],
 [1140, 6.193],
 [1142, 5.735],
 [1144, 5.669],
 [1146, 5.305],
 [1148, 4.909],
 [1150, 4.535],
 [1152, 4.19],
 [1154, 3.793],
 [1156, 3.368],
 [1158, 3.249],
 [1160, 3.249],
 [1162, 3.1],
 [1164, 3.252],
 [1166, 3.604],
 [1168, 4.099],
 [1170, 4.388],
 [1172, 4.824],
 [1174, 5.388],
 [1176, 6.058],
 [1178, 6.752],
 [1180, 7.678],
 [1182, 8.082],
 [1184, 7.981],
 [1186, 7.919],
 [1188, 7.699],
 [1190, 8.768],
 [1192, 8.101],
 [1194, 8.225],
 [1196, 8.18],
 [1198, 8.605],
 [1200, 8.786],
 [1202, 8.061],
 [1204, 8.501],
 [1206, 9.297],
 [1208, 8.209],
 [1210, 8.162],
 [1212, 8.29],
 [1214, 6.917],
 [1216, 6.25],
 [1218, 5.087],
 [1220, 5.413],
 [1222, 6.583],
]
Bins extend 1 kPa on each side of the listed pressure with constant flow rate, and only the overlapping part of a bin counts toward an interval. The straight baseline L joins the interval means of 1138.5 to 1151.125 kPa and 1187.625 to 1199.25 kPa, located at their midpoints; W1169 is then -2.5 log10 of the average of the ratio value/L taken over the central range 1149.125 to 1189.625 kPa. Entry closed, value 0.32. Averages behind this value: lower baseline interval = 5.43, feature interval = 5.22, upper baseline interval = 8.3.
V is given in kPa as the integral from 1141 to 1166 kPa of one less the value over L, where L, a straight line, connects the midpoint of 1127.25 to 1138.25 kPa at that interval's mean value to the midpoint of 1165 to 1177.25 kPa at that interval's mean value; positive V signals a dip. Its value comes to 7.1 kPa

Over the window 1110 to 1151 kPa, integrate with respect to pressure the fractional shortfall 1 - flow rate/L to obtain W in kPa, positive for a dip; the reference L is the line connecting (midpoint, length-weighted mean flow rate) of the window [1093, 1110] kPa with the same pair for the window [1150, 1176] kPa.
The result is -4.9 kPa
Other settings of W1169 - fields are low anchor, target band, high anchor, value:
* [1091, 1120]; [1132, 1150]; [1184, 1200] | 0.28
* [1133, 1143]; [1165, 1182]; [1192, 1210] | 0.35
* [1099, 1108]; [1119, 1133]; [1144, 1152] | -0.15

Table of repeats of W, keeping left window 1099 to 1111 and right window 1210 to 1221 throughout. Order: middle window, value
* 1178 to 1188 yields -1.3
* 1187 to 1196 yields -1.9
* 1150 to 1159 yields 4.3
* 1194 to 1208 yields -3.8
